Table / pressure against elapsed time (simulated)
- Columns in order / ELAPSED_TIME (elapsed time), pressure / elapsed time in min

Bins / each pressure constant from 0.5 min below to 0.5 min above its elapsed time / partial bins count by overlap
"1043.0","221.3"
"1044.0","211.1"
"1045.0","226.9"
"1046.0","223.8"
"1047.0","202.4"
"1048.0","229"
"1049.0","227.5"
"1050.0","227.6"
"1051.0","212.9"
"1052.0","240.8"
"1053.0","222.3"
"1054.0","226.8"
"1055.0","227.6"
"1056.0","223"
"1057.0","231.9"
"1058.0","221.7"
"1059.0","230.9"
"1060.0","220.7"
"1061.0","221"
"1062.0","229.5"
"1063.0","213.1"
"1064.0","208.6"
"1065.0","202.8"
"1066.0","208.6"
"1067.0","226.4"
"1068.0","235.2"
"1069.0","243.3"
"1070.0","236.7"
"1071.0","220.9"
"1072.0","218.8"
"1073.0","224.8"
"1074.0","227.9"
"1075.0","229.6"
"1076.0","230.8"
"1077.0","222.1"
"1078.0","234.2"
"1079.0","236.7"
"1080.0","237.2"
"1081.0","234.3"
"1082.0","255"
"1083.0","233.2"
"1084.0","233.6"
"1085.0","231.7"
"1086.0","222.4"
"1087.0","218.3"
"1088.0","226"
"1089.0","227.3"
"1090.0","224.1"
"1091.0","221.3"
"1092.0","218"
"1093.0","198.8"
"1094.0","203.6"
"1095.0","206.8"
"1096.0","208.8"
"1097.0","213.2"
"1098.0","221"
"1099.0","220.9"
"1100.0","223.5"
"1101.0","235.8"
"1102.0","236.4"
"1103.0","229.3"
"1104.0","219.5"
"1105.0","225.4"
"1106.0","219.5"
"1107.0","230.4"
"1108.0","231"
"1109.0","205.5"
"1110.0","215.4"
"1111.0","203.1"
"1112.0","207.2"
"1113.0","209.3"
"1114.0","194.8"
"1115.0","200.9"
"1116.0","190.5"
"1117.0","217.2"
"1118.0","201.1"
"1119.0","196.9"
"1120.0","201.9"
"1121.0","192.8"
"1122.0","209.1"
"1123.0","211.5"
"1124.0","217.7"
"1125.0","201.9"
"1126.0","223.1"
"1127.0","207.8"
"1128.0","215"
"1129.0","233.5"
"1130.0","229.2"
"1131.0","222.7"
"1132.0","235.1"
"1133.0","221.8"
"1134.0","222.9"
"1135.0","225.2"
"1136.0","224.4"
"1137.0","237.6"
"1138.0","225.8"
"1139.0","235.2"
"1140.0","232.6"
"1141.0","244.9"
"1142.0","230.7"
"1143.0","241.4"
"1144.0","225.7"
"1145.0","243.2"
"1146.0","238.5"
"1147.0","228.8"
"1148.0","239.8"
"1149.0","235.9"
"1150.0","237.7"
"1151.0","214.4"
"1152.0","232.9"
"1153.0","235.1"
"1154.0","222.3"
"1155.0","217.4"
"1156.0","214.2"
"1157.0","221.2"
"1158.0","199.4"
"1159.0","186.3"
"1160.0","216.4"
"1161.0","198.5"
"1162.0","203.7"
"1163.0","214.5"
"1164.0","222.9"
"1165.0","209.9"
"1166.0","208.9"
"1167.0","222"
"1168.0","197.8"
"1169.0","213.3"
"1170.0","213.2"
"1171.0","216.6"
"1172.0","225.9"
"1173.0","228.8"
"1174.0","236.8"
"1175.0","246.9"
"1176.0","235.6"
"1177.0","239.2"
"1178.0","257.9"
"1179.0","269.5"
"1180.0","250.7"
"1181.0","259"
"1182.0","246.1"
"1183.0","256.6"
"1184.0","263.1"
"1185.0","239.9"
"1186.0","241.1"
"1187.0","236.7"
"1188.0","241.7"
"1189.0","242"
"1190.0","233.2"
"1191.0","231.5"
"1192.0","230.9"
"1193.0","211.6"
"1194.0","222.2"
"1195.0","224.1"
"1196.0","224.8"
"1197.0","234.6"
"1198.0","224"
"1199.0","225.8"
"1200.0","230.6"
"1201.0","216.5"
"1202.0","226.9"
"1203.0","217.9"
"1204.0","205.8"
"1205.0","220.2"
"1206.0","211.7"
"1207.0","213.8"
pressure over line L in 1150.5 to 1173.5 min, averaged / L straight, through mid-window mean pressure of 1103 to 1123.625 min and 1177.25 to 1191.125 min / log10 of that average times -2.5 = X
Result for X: 0.10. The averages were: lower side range 210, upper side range 248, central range 215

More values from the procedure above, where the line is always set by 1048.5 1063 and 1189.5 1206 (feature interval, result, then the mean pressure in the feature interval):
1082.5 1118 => 0.036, 218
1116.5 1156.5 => 0.003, 224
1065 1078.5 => -0.007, 227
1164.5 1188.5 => -0.057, 236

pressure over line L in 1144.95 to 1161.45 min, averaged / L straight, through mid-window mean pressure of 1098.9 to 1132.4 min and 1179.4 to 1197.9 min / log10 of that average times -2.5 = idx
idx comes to 0.02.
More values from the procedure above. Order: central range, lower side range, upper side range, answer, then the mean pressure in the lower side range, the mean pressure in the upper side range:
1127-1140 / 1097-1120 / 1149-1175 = -0.053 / 215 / 217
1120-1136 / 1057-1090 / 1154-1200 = 0.048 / 227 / 228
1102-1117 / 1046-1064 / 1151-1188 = 0.058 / 224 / 228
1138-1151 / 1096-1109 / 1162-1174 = -0.076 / 224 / 216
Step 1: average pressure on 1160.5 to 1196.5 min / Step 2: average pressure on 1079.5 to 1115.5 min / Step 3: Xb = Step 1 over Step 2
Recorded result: 1.05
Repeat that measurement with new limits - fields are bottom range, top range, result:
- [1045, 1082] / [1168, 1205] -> 1.03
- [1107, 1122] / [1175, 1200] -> 1.16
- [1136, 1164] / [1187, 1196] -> 1.02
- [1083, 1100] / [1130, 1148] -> 1.06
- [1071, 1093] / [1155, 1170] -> 0.92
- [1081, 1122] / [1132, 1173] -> 1.03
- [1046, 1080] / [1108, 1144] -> 0.97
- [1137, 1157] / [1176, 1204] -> 1.02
